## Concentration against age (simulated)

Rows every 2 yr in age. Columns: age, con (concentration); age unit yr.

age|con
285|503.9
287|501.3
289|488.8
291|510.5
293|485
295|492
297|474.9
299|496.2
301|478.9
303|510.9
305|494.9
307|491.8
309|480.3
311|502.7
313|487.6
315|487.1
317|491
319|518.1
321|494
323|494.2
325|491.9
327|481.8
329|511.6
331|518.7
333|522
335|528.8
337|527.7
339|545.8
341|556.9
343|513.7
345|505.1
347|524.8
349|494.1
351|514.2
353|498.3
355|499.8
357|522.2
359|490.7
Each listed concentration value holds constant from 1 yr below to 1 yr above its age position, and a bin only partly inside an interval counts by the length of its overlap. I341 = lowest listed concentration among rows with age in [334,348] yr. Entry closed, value 505.1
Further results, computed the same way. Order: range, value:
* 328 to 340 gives 511.6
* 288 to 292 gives 488.8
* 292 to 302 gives 474.9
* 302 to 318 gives 480.3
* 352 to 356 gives 498.3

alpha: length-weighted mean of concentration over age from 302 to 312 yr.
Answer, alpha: 496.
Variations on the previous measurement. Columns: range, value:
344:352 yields 510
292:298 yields 484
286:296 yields 496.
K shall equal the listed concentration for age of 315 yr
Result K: 487.1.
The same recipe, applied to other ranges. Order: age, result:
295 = 492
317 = 491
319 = 518.1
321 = 494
